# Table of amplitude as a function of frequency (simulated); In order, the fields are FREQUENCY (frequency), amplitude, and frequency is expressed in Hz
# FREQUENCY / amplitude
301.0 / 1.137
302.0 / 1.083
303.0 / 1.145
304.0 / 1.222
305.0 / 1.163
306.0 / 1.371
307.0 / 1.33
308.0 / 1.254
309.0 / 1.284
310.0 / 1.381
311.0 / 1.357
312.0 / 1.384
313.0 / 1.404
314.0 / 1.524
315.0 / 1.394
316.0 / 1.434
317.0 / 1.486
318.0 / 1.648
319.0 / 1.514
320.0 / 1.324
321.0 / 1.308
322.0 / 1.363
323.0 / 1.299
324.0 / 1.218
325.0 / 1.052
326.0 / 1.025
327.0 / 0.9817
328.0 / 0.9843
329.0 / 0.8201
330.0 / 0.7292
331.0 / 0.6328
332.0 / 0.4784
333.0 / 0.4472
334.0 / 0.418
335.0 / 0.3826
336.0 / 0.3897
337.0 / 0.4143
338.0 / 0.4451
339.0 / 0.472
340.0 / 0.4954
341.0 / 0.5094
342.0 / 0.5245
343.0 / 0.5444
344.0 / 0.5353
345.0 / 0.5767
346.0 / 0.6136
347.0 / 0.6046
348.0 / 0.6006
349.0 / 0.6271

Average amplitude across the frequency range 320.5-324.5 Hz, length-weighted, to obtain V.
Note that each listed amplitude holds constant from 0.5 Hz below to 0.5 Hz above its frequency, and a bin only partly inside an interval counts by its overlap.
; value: 1.3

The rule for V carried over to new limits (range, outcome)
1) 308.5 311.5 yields 1.34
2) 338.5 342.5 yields 0.5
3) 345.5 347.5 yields 0.609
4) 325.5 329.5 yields 0.953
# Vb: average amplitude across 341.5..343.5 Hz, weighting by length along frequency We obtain 0.534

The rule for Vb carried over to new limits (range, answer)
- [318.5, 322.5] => 1.38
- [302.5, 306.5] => 1.23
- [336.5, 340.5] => 0.457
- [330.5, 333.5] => 0.519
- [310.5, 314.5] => 1.42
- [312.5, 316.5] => 1.44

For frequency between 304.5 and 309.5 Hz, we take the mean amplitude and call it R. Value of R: 1.28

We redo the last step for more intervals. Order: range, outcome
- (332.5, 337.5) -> 0.41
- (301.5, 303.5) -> 1.11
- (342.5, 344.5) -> 0.54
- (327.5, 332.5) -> 0.729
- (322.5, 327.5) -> 1.12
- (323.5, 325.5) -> 1.14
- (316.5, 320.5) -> 1.49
